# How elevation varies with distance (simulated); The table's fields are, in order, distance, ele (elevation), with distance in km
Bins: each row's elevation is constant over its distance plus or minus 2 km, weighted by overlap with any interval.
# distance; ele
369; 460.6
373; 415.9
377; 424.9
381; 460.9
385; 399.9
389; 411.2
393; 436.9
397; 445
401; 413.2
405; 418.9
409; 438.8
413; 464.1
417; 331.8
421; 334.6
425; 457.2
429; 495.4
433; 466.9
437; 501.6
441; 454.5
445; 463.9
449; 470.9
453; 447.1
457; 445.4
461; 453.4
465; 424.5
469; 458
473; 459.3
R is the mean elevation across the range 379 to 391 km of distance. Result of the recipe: 424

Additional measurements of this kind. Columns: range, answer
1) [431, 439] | 484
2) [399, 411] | 424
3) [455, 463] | 449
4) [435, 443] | 478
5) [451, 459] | 446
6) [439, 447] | 459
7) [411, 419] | 398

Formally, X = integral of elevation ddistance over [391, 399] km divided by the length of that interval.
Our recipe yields 441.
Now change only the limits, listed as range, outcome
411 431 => 417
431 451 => 472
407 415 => 451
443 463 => 456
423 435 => 473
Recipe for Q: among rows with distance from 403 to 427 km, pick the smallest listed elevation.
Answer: 331.8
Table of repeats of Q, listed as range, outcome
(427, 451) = 454.5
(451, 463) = 445.4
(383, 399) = 399.9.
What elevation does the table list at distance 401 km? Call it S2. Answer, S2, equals 413.2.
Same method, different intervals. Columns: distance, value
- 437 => 501.6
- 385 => 399.9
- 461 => 453.4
